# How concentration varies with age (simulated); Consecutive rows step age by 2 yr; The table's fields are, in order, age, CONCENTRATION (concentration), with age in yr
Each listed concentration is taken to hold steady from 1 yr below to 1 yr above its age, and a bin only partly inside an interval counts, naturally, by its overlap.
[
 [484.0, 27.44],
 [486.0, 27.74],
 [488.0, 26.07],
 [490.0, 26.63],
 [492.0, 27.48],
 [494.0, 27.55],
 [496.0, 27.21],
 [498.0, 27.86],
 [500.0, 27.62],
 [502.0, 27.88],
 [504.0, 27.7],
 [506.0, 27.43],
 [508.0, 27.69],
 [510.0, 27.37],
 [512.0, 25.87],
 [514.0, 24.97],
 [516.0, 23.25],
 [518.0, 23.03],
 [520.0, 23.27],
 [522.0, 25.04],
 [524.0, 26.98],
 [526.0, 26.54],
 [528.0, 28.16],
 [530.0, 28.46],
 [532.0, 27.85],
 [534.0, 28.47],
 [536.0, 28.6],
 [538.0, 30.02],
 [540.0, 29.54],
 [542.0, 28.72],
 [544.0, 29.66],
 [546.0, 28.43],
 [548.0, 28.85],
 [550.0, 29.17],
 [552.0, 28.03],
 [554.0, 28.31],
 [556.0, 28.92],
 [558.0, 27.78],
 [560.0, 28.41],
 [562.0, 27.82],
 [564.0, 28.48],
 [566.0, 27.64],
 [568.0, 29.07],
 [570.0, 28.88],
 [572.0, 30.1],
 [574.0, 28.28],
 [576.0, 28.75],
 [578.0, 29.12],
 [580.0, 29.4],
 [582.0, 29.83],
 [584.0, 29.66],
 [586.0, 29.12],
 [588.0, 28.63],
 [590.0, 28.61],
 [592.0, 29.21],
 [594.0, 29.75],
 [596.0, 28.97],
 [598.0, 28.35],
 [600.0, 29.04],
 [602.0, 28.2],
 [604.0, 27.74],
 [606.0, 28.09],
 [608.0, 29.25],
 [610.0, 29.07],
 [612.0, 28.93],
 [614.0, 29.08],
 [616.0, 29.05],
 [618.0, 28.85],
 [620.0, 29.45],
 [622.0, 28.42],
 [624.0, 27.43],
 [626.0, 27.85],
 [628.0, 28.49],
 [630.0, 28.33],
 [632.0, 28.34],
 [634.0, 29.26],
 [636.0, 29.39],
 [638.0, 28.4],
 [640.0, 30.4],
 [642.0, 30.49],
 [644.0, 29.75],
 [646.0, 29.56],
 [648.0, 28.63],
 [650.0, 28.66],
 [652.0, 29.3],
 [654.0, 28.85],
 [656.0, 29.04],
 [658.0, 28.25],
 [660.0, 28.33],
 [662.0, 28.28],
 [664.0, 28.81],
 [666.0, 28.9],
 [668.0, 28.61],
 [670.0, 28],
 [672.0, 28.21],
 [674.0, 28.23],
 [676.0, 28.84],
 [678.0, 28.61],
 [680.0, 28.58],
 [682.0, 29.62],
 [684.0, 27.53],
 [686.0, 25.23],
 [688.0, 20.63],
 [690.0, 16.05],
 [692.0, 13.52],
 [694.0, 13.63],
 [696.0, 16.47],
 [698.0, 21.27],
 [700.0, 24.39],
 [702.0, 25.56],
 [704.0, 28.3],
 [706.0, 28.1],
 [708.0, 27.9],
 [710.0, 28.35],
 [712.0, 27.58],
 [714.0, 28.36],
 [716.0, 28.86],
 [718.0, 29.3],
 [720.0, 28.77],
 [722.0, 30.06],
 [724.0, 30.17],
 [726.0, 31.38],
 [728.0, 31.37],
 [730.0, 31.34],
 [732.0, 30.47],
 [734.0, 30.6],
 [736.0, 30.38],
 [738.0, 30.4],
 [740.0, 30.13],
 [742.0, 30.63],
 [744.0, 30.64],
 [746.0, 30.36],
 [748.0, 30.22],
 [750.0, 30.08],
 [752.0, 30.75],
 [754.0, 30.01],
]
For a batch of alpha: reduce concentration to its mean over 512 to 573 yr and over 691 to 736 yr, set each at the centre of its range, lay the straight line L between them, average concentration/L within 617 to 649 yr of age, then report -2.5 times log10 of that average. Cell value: -0.068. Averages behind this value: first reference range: 27.7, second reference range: 26.7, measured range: 28.9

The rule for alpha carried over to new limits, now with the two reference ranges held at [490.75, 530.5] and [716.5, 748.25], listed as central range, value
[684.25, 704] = 0.41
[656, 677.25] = 0.03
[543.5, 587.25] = -0.05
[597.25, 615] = -0.02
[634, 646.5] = -0.03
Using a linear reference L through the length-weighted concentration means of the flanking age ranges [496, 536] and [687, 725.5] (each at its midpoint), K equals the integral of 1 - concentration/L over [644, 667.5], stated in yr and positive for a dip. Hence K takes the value -3.4 yr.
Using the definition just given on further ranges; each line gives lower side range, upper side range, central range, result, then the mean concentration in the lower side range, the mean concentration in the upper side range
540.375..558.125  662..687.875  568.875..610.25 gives -0.66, 28.7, 28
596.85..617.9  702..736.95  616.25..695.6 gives 4.62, 28.7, 29.4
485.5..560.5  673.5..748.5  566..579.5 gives -0.79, 27.4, 27.1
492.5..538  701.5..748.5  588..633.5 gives -0.93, 26.8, 29.6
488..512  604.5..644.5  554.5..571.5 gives -0.17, 27.4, 28.9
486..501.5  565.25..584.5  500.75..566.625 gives 1.49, 27.3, 29.1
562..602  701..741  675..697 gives 5.00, 28.9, 29.4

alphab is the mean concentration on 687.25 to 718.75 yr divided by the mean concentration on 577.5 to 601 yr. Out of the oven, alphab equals 0.8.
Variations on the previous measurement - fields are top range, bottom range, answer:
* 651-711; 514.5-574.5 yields 0.93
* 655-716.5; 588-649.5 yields 0.90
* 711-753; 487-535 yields 1.13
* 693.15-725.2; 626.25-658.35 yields 0.90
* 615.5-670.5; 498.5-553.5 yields 1.05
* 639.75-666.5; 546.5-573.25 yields 1.02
